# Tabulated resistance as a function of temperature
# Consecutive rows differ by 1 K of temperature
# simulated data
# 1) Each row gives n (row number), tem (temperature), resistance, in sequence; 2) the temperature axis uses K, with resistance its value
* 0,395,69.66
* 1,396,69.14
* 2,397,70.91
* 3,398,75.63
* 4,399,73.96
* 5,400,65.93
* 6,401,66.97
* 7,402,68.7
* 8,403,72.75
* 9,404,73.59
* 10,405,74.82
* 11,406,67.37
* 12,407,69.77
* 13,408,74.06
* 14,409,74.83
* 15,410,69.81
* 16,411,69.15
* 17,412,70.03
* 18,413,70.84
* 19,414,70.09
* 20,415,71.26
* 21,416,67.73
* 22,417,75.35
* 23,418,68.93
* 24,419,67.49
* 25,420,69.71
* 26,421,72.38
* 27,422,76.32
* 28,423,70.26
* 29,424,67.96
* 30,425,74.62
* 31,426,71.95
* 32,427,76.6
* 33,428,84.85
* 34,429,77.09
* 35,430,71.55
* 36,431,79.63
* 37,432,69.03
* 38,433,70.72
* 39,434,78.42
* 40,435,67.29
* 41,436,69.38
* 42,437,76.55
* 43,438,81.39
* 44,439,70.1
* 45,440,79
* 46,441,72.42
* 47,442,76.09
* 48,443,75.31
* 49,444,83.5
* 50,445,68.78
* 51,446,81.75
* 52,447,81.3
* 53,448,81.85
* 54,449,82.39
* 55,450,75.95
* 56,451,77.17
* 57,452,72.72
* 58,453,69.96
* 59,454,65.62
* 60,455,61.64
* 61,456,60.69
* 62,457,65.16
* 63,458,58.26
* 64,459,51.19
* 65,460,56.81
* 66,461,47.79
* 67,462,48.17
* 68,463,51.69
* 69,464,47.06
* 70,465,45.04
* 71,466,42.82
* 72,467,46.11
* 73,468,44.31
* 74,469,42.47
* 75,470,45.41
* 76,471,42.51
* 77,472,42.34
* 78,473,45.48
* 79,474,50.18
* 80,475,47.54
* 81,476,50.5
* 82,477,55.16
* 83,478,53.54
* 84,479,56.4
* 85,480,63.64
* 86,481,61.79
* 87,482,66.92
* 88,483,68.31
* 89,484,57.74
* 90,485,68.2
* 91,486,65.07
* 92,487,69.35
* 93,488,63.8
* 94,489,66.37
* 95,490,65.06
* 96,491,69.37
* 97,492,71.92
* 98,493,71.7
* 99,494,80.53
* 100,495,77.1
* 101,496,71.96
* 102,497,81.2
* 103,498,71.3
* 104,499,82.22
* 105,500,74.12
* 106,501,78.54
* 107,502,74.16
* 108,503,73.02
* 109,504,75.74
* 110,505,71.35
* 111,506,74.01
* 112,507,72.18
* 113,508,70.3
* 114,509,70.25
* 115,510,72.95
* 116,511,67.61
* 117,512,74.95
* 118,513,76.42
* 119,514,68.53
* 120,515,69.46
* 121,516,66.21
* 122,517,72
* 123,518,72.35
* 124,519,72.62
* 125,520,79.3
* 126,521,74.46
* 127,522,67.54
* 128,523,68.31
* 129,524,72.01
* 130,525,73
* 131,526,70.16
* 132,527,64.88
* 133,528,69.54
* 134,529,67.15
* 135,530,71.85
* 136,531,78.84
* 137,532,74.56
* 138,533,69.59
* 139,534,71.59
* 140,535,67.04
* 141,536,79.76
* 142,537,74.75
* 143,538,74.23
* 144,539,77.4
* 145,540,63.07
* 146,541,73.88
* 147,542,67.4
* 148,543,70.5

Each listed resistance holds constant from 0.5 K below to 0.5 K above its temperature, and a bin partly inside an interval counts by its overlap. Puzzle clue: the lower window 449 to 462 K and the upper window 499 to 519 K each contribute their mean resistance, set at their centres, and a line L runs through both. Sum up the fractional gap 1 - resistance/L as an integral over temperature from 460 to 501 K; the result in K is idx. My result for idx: 5.2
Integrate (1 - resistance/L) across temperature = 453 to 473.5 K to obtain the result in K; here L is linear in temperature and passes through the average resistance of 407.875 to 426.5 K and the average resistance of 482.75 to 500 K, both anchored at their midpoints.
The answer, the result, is 5.8 K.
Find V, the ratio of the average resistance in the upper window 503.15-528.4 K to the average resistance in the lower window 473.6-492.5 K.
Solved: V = 1.2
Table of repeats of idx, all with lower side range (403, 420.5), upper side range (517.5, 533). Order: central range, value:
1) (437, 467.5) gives 2.2 K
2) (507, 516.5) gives 0.1 K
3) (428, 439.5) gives -0.5 K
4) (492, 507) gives -0.8 K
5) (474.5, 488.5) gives 2.1 K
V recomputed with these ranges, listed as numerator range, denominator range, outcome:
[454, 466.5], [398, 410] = 0.75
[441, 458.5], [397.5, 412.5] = 1.02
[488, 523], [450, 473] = 1.34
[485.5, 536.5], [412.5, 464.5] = 1.02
